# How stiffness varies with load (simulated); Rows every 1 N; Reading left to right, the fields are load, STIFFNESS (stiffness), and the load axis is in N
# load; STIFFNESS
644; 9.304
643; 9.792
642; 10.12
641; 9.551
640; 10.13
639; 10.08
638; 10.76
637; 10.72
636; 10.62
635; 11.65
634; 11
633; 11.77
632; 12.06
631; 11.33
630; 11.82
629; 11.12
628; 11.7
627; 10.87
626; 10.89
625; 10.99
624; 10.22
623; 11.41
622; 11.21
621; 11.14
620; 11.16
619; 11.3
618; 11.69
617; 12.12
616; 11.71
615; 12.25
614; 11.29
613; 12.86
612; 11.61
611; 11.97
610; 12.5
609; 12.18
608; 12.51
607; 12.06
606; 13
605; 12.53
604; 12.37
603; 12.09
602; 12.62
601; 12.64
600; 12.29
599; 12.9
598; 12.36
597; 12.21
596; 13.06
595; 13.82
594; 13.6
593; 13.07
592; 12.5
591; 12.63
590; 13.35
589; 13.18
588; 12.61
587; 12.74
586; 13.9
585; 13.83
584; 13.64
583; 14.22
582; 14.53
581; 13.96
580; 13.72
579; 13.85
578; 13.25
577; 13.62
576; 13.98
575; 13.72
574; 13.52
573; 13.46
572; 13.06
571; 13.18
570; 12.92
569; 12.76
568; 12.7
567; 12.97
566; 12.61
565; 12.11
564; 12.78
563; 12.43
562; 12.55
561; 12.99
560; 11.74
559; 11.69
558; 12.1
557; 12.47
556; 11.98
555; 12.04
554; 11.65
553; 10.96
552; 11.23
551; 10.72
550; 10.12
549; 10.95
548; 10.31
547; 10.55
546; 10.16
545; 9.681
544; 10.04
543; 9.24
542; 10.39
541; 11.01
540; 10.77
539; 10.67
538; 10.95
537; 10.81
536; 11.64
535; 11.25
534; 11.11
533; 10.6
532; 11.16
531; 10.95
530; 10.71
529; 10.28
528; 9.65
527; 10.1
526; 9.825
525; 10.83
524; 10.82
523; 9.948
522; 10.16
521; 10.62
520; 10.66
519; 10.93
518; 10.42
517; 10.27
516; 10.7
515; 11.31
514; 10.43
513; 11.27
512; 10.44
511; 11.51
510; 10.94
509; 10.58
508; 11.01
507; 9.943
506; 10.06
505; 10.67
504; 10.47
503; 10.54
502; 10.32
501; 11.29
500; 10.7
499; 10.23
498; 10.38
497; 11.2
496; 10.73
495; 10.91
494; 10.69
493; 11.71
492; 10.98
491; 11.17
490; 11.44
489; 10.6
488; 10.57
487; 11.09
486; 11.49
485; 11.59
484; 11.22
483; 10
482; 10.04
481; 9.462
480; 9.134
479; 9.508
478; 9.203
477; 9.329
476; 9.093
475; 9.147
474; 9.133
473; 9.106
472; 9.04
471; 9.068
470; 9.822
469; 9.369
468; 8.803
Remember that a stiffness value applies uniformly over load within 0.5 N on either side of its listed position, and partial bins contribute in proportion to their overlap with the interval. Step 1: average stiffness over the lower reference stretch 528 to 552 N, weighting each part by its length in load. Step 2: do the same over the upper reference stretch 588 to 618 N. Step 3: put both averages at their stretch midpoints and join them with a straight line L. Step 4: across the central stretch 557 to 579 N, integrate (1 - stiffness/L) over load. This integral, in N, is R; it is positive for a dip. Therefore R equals -2.7 N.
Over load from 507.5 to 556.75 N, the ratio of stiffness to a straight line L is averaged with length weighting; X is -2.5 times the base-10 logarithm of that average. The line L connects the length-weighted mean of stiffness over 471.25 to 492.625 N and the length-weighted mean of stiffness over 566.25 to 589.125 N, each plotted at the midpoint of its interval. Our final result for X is 0.11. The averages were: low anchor 10.1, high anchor 13.4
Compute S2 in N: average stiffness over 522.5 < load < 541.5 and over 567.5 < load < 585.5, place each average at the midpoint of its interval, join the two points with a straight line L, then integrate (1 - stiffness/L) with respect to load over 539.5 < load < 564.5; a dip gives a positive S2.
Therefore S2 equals 1.6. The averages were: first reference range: 10.7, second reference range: 13.6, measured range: 11.2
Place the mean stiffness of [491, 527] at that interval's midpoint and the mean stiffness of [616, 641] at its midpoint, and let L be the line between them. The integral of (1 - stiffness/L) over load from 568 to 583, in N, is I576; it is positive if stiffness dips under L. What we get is -3.6 N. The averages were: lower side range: 10.7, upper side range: 11.1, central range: 13.5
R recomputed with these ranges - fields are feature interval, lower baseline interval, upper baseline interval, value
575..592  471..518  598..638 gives -3.23 N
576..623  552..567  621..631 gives -4.61 N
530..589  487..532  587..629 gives -3.28 N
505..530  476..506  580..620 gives 1.19 N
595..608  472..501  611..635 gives -1.46 N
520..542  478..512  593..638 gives 0.73 N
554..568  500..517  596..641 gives -1.46 N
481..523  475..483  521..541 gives -3.31 N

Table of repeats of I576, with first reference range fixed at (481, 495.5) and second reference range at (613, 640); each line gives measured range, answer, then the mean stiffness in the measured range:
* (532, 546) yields 0.5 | 10.6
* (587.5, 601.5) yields -2.1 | 12.9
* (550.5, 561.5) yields -0.7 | 11.8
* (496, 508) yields 0.4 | 10.6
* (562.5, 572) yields -1.4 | 12.7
